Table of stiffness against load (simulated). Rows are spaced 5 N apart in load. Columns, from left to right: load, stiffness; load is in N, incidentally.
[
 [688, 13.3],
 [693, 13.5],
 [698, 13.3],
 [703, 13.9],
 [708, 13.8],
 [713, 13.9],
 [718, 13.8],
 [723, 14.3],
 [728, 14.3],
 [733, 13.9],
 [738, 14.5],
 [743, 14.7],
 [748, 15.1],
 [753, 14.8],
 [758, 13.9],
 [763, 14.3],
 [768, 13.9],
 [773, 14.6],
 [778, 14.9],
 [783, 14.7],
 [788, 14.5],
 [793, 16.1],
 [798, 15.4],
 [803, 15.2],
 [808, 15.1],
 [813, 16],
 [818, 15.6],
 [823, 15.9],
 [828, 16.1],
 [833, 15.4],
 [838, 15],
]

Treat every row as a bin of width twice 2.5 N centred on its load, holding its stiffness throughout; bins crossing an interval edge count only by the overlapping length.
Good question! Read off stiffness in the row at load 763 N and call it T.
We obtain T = 14.3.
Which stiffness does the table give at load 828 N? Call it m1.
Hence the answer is 16.1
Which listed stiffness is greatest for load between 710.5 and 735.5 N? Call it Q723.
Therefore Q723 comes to 14.3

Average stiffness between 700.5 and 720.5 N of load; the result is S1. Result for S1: 13.8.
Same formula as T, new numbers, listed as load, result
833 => 15.4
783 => 14.7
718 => 13.8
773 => 14.6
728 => 14.3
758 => 13.9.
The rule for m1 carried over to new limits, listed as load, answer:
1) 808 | 15.1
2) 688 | 13.3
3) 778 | 14.9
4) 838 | 15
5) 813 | 16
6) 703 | 13.9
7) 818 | 15.6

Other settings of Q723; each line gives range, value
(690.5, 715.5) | 13.9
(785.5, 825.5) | 16.1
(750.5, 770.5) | 14.8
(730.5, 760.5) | 15.1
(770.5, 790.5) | 14.9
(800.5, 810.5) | 15.2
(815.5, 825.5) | 15.9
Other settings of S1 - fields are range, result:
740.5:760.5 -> 14.6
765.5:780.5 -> 14.5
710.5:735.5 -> 14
